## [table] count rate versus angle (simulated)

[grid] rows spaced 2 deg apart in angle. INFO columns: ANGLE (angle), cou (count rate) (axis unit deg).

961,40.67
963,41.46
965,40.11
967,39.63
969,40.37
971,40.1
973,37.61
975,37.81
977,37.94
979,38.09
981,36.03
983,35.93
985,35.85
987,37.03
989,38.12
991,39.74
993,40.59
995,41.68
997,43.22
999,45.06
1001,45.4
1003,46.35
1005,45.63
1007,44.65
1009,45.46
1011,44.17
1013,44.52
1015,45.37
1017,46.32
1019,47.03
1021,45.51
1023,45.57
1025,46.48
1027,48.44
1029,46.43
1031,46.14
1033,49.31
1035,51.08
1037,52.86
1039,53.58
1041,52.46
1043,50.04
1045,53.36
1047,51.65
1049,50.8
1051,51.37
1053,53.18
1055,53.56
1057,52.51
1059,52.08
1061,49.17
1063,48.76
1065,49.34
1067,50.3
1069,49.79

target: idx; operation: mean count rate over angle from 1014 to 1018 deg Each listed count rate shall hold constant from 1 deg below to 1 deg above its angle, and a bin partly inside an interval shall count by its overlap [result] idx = 45.8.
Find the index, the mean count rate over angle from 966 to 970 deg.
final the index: 40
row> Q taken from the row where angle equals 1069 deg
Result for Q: 49.79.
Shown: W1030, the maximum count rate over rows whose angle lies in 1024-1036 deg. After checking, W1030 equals 51.08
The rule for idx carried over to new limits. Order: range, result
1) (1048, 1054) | 51.8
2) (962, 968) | 40.4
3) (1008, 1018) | 45.2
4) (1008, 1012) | 44.8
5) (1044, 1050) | 51.9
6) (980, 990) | 36.6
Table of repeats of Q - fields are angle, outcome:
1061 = 49.17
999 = 45.06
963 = 41.46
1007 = 44.65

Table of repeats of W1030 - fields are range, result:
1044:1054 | 53.36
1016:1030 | 48.44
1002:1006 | 46.35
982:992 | 39.74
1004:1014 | 45.63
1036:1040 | 53.58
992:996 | 41.68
